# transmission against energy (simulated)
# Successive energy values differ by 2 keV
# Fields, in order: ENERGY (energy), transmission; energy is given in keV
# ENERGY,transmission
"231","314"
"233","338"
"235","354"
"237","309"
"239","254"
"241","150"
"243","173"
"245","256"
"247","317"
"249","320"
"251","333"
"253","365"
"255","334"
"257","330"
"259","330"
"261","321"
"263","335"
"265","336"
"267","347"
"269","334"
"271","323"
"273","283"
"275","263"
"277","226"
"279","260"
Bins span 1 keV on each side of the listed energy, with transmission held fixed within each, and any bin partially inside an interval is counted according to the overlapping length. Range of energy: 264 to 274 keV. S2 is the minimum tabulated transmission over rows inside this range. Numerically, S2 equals 283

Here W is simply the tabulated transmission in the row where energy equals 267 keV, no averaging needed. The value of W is 347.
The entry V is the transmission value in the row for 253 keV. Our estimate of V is 365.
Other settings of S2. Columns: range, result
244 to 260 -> 256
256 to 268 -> 321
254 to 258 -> 330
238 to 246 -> 150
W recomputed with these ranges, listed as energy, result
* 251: 333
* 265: 336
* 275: 263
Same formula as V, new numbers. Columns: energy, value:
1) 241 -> 150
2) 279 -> 260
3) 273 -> 283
